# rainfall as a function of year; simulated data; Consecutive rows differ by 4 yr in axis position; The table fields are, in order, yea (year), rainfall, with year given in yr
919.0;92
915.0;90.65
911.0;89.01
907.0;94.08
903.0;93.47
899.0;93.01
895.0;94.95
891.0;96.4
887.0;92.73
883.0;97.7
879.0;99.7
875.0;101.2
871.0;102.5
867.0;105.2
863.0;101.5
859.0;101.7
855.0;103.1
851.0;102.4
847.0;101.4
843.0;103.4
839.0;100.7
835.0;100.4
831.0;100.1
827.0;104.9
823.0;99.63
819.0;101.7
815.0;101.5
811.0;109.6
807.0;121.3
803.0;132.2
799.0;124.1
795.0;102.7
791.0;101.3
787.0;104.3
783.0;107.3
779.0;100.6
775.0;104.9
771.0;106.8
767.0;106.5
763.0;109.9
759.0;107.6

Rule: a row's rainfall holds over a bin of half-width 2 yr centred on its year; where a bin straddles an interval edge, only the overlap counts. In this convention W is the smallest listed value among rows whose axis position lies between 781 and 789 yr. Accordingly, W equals 104.3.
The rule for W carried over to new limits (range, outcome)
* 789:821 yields 101.3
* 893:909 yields 93.01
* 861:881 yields 99.7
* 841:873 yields 101.4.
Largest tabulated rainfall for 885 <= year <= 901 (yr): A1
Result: 96.4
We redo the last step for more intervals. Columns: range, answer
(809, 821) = 109.6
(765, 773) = 106.8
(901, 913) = 94.08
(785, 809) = 132.2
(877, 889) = 99.7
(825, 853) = 104.9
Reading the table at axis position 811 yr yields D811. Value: 109.6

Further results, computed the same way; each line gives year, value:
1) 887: 92.73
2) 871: 102.5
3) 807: 121.3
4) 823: 99.63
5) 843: 103.4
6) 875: 101.2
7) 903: 93.47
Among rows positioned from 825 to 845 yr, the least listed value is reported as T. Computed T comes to 100.1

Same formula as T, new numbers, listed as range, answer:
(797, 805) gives 124.1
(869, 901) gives 92.73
